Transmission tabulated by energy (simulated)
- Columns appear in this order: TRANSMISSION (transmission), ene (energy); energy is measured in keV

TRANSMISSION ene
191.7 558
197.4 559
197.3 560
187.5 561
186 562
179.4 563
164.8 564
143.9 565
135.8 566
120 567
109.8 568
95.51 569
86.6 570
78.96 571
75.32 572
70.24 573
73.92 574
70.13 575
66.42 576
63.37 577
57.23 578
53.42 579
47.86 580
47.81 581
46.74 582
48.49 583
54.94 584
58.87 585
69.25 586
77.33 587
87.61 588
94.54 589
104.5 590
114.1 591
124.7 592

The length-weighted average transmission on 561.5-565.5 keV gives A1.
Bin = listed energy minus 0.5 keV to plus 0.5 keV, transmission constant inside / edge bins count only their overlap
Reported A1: 169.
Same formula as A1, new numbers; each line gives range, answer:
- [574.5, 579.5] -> 62.1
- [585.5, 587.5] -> 73.3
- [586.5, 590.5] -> 91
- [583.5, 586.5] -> 61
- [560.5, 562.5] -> 187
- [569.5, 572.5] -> 80.3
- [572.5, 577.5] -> 68.8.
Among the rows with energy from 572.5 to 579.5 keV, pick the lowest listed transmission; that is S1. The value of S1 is 53.42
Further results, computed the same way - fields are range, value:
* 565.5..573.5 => 70.24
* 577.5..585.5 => 46.74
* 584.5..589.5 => 58.87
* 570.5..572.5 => 75.32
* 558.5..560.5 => 197.3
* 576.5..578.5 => 57.23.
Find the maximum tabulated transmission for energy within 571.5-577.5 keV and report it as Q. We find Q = 75.32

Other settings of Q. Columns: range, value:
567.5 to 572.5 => 109.8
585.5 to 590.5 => 104.5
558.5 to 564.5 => 197.4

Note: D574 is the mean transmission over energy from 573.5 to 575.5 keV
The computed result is 72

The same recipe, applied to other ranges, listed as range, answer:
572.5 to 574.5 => 72.1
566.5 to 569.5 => 108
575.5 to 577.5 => 64.9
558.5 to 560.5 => 197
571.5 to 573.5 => 72.8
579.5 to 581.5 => 47.8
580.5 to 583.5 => 47.7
